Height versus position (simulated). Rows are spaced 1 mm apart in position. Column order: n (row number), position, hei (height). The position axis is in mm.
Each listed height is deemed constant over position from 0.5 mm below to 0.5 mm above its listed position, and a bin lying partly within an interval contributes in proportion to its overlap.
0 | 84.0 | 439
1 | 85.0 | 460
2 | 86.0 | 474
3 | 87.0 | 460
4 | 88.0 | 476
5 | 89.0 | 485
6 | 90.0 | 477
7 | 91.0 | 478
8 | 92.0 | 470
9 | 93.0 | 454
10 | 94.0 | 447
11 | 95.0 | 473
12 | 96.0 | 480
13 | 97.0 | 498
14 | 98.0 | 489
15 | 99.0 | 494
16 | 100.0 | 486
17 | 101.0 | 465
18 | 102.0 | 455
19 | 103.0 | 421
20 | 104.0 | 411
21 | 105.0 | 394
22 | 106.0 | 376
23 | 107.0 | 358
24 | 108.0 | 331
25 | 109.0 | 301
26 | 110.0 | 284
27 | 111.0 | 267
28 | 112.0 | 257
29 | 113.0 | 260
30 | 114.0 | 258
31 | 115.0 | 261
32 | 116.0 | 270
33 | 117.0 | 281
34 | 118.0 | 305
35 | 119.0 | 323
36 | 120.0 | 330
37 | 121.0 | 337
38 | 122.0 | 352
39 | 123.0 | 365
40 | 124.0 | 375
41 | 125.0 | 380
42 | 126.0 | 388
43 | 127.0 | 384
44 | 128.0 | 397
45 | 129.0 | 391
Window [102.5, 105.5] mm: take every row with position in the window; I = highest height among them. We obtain 421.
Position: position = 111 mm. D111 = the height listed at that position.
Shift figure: 267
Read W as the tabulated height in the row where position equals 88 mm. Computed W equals 476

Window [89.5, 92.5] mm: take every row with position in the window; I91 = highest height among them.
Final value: 478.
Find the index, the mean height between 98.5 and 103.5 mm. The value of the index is 464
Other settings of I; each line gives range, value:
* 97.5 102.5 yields 494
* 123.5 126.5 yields 388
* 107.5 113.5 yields 331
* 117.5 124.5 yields 375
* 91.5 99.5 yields 498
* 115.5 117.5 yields 281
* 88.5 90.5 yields 485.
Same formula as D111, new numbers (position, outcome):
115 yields 261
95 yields 473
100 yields 486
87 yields 460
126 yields 388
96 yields 480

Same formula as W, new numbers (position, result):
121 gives 337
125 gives 380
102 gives 455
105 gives 394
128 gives 397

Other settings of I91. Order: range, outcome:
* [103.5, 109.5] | 411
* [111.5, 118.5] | 305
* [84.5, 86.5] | 474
